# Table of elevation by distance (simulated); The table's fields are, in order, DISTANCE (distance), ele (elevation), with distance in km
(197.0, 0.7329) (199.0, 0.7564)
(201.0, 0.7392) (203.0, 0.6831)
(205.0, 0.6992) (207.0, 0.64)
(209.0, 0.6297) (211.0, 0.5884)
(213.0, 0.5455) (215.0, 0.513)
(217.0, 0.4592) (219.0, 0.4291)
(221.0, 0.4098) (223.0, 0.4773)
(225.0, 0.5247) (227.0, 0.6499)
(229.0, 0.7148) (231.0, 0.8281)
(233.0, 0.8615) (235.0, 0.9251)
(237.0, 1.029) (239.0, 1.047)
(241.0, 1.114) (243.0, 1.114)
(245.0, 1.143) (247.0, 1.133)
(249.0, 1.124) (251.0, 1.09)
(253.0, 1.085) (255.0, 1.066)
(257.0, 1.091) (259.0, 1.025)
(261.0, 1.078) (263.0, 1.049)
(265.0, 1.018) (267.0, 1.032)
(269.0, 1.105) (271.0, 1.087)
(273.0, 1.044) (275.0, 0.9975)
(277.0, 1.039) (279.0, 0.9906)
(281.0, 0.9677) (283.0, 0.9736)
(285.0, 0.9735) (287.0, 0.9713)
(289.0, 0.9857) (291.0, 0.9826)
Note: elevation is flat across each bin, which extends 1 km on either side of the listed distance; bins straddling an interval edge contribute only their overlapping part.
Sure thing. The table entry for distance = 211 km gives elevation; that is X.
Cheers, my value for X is 0.5884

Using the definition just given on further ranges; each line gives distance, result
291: 0.9826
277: 1.039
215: 0.513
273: 1.044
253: 1.085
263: 1.049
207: 0.64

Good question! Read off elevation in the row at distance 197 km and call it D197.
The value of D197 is 0.7329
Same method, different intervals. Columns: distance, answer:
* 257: 1.091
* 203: 0.6831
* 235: 0.9251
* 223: 0.4773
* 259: 1.025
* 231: 0.8281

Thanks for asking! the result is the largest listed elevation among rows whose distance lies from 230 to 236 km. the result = 0.9251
